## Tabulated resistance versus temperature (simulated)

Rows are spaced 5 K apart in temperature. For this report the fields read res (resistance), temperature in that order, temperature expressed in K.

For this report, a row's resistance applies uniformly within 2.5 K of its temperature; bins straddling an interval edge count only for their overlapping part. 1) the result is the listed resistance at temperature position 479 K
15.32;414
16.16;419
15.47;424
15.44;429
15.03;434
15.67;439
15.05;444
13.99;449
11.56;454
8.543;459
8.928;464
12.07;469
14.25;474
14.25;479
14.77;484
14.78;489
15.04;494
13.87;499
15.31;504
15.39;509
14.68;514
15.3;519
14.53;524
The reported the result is 14.25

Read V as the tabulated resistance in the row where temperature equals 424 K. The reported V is 15.47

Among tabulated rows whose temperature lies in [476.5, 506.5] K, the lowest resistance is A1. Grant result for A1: 13.87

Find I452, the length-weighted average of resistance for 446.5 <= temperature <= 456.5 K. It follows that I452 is 12.8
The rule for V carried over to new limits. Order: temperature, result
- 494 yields 15.04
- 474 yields 14.25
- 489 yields 14.78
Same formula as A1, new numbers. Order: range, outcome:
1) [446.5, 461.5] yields 8.543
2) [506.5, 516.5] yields 14.68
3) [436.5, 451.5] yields 13.99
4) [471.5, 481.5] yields 14.25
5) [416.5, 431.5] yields 15.44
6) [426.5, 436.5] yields 15.03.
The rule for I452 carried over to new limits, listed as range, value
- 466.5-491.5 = 14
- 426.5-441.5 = 15.4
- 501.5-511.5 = 15.3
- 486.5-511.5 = 14.9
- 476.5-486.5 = 14.5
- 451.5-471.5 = 10.3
